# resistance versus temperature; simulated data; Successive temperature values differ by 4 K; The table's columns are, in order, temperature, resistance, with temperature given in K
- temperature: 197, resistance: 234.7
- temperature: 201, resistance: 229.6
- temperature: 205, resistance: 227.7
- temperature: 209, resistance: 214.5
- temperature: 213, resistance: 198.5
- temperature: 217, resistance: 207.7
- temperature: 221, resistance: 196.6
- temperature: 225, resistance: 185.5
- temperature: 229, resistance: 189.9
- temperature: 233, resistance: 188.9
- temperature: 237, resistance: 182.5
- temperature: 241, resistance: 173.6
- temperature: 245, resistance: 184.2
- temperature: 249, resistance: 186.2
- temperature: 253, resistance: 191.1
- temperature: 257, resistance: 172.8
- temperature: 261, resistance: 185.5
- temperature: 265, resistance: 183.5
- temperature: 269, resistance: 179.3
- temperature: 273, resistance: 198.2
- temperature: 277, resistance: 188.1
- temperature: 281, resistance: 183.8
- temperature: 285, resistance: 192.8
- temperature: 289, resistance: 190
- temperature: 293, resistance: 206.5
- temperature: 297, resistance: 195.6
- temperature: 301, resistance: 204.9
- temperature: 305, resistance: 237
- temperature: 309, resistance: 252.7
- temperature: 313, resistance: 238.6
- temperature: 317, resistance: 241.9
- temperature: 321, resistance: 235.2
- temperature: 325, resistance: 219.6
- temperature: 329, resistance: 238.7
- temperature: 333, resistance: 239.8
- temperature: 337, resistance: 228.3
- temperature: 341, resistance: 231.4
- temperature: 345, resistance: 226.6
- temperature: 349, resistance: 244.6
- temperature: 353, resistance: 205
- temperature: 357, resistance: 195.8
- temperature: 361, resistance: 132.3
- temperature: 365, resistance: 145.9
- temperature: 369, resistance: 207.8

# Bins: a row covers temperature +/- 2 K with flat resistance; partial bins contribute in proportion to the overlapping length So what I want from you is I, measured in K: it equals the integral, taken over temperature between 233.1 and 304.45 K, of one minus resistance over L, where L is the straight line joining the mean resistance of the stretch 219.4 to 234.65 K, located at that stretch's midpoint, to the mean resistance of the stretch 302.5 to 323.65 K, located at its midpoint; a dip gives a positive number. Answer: 8.25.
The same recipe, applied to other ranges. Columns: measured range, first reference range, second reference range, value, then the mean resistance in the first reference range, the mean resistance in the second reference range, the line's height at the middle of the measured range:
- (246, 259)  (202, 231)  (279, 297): 1.0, 204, 194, 199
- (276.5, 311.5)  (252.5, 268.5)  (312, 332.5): 0.7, 182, 235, 211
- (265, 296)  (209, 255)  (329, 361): 1.9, 191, 220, 203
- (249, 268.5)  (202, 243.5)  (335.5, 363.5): 1.6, 197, 208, 200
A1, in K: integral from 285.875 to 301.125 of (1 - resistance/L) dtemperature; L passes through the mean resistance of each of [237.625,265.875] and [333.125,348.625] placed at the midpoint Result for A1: 0.6 K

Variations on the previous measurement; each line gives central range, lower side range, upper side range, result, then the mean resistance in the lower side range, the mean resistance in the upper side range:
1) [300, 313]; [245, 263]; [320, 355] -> -1.3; 184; 230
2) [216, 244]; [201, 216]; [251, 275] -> 2.1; 215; 185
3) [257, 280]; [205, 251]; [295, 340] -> 2.7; 193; 230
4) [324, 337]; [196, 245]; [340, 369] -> -2.3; 201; 197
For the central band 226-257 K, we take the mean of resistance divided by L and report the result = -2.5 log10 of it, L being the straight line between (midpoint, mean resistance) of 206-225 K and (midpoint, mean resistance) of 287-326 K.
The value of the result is 0.135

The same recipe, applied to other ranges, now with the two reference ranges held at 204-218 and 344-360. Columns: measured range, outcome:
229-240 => 0.14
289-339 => -0.07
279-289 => 0.13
